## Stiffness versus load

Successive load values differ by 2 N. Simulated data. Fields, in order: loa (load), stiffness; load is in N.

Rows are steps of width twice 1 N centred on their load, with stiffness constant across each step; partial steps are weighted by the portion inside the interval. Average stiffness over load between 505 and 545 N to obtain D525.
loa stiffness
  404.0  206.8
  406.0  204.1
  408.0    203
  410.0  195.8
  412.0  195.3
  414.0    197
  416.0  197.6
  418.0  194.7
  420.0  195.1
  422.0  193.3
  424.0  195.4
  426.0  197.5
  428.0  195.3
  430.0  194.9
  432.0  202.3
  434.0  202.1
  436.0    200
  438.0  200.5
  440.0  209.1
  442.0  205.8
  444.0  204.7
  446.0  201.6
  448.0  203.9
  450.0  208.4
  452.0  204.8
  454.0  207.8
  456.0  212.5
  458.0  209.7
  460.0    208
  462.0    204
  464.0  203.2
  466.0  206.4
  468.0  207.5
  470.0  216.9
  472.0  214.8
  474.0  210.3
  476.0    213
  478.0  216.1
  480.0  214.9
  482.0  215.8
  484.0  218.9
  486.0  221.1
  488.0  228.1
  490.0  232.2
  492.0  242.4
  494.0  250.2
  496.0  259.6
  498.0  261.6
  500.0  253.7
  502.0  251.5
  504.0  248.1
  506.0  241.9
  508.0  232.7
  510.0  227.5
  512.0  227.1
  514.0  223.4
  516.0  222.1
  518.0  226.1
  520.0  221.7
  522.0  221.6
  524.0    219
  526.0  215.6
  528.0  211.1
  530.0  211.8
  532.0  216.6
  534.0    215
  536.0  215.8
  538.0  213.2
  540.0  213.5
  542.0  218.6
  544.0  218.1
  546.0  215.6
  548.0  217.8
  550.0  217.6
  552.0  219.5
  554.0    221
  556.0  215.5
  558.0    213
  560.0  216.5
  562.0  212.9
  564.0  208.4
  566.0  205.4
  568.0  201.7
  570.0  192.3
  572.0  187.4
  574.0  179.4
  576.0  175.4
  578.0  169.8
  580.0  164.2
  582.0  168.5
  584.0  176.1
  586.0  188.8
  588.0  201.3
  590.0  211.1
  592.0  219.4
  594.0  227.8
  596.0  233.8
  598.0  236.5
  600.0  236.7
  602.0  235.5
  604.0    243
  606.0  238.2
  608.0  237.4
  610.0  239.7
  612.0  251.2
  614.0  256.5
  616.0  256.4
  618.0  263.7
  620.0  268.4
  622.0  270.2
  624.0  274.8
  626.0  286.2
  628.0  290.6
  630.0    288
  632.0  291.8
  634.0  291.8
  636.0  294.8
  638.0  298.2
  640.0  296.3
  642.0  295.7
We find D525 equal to 221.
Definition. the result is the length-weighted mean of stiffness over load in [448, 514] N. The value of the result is 224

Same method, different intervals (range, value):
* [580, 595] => 197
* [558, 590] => 191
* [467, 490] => 217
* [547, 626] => 220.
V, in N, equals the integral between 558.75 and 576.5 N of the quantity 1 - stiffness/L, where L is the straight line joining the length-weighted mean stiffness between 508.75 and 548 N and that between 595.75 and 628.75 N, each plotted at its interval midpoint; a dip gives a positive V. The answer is 2.8 N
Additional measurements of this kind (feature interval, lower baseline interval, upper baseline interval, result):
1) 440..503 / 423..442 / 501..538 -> -2.5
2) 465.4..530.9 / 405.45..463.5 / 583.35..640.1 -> -2.2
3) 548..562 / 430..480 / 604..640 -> 1.6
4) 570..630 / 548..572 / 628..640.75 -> 6.8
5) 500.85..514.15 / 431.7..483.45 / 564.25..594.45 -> -2.4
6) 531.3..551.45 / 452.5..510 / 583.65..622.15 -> 1.2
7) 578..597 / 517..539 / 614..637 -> 4.3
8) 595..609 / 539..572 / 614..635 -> 1.0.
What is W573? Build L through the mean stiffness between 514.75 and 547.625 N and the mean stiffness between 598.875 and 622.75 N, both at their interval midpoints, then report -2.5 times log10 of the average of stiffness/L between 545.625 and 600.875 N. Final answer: 0.15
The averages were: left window 217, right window 249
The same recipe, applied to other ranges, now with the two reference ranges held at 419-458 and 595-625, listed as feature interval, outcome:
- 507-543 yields 0.03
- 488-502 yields -0.14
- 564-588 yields 0.29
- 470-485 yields -0.01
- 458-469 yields 0.01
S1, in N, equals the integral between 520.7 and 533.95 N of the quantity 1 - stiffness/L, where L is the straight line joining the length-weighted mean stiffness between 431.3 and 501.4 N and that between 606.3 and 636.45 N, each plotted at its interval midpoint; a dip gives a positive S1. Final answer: 1.2 N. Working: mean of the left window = 217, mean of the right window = 270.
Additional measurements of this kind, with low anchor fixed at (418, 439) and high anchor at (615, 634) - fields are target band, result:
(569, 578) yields 2.6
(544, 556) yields 1.4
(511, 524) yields 0.6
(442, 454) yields 0.0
